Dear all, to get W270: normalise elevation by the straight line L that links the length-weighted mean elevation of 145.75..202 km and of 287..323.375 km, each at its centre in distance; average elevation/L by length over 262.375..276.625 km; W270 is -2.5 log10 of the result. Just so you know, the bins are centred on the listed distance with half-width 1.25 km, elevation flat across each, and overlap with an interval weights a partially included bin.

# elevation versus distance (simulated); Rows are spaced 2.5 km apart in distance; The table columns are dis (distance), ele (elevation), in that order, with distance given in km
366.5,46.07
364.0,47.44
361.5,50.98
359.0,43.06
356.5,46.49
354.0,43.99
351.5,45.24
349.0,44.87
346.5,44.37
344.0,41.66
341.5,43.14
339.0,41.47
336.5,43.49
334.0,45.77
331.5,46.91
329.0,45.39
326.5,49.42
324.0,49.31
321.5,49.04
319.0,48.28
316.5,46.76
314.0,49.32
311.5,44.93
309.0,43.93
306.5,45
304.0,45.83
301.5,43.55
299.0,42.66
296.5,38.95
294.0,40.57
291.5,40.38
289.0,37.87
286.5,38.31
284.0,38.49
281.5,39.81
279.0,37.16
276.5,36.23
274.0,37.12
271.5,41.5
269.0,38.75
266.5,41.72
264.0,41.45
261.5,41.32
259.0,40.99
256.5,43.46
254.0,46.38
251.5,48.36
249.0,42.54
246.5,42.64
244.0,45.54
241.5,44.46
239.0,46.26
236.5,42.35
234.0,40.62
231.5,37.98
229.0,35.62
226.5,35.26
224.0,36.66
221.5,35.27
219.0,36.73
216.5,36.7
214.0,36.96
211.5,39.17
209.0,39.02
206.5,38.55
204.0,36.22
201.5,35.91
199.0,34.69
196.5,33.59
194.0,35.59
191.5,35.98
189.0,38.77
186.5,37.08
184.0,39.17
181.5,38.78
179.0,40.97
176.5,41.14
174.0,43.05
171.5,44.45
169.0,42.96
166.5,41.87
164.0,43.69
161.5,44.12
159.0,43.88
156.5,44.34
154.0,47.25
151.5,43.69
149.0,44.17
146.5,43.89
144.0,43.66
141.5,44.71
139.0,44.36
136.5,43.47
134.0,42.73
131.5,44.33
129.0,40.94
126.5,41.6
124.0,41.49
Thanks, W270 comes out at 0.09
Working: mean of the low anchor 40.9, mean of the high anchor 44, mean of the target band 39.8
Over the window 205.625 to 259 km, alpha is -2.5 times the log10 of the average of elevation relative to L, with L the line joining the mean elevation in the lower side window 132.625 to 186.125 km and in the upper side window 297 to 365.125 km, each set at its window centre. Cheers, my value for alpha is 0.09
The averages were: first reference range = 43.1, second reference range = 45.6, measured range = 40.5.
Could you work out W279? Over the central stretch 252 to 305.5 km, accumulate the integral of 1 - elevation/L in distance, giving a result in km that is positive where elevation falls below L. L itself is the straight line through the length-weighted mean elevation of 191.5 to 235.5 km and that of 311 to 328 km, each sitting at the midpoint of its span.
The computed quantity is 3.7 km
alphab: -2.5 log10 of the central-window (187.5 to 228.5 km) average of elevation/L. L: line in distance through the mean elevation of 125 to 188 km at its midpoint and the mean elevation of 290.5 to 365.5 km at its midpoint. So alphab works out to 0.19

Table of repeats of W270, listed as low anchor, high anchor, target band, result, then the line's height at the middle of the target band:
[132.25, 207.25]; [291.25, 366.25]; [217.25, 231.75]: 0.18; 42.5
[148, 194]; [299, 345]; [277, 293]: 0.16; 44.7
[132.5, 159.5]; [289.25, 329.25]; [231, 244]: 0.04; 44.7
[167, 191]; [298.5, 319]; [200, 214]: 0.11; 41.7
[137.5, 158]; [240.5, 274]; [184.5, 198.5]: 0.20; 43.8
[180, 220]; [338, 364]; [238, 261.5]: -0.12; 39.6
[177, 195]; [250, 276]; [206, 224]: 0.06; 39.6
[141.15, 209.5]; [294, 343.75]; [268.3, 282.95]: 0.14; 43.9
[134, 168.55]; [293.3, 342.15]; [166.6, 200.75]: 0.14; 44.3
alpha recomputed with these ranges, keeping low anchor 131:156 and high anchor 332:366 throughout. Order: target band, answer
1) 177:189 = 0.14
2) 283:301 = 0.13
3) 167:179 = 0.04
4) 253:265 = 0.05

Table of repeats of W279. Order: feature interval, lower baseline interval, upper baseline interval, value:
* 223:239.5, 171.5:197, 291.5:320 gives 0.8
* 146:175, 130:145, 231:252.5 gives -0.1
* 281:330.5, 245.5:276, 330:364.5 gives -0.5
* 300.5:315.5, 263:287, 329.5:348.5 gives -1.4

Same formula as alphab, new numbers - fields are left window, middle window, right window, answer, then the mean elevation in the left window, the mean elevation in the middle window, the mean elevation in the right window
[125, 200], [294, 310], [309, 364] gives 0.048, 41.7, 43.1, 45.9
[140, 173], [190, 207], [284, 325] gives 0.226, 44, 35.7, 43.8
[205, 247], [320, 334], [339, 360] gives -0.113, 39.3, 47.8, 44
